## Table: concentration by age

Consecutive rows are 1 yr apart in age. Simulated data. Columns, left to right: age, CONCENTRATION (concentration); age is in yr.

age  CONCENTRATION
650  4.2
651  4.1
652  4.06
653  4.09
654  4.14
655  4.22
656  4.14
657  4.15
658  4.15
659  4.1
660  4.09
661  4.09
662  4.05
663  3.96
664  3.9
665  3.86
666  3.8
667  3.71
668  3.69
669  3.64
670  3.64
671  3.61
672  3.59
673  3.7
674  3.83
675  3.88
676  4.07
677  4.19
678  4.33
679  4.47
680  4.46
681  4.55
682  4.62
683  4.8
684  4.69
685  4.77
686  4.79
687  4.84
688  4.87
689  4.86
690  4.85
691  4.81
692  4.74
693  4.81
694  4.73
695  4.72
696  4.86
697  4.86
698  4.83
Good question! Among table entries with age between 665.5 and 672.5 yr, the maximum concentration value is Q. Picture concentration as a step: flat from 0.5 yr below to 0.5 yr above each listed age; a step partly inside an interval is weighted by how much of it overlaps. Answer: 3.8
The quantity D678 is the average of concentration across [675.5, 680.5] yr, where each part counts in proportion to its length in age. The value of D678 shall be 4.3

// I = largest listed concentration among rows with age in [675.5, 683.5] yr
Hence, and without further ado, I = 4.8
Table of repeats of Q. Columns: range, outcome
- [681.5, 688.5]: 4.87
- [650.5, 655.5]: 4.22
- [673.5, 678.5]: 4.33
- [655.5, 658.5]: 4.15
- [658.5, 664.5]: 4.1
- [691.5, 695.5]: 4.81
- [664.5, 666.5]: 3.86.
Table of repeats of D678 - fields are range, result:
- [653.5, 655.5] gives 4.18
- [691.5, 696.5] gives 4.77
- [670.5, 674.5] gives 3.68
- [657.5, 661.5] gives 4.11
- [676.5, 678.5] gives 4.26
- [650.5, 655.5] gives 4.12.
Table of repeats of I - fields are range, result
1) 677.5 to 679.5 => 4.47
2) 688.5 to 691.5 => 4.86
